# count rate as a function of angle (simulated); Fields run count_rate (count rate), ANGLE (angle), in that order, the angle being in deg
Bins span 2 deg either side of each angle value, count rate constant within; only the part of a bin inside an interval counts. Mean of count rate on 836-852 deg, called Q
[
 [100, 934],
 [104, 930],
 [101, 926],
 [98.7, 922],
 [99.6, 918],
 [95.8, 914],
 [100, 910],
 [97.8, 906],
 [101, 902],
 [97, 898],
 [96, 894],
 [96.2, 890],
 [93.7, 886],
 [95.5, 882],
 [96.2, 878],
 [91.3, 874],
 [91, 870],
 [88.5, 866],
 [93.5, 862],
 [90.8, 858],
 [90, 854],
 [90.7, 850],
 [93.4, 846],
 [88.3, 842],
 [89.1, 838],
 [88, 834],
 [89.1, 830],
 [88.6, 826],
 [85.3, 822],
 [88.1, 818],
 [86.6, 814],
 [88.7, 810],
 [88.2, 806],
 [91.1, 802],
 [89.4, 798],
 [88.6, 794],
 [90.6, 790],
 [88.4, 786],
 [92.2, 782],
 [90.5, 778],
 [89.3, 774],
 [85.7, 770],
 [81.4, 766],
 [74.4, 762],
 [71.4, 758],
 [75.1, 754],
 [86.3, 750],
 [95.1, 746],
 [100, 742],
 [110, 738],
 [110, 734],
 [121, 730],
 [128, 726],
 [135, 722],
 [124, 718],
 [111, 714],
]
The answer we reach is 90.4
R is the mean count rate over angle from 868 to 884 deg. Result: 93.5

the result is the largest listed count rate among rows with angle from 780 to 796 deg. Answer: 92.2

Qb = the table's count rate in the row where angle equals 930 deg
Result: 104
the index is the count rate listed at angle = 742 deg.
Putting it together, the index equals 100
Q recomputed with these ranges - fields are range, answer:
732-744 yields 107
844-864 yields 91.7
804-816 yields 87.8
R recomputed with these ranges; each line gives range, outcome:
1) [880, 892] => 95.1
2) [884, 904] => 96.8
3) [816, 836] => 87.8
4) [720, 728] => 132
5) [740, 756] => 89.1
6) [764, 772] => 83.6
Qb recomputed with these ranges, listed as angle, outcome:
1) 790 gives 90.6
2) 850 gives 90.7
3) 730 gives 121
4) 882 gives 95.5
